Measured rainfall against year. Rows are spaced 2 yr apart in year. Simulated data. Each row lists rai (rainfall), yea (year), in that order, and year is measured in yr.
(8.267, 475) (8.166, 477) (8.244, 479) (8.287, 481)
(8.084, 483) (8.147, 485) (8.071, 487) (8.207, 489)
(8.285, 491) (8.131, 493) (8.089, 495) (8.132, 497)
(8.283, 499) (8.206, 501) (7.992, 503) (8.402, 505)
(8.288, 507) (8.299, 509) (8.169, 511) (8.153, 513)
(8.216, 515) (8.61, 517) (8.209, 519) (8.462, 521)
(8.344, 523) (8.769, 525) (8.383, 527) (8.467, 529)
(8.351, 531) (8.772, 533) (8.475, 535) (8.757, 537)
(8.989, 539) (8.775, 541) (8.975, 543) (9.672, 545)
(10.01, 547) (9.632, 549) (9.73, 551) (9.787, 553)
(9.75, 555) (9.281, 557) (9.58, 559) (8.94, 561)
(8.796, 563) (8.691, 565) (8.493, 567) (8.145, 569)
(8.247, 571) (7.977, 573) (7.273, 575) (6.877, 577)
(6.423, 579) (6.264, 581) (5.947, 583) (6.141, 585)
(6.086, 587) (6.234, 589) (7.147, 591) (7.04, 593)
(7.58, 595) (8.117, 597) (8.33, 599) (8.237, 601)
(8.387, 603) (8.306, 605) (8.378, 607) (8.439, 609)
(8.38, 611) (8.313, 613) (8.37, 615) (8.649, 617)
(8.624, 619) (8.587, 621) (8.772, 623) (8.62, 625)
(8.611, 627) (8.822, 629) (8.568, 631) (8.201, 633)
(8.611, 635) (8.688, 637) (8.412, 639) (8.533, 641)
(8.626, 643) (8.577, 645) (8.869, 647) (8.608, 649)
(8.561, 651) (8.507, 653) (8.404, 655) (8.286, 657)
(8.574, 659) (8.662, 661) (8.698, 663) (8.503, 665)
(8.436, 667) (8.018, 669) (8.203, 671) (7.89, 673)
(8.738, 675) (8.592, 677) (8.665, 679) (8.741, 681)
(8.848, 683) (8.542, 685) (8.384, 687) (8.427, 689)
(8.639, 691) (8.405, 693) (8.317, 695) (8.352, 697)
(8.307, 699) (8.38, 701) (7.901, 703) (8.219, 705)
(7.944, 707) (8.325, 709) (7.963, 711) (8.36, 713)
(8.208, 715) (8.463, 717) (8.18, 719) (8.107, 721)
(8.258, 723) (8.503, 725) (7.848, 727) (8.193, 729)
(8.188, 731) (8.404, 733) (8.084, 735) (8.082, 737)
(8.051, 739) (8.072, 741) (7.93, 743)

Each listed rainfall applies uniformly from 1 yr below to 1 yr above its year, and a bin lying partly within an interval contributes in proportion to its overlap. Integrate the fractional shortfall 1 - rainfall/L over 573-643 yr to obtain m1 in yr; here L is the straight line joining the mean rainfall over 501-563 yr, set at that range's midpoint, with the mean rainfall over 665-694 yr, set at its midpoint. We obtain 5.9 yr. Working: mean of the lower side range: 8.8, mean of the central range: 7.89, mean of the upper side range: 8.47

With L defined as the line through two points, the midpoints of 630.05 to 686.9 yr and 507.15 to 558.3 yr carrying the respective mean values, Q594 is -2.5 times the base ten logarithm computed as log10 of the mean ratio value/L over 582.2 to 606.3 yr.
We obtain 0.18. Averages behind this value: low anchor 8.84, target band 7.32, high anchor 8.52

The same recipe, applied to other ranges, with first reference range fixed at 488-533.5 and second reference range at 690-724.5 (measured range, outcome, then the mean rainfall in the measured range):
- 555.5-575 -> -0.04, 8.64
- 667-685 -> -0.03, 8.46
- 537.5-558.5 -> -0.14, 9.45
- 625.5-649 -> -0.04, 8.59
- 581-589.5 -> 0.33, 6.11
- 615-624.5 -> -0.04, 8.63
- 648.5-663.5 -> -0.03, 8.53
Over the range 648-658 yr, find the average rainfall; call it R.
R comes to 8.47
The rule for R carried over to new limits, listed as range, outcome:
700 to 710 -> 8.15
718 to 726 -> 8.26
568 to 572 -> 8.2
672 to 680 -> 8.47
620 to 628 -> 8.65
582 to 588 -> 6.06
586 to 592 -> 6.49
